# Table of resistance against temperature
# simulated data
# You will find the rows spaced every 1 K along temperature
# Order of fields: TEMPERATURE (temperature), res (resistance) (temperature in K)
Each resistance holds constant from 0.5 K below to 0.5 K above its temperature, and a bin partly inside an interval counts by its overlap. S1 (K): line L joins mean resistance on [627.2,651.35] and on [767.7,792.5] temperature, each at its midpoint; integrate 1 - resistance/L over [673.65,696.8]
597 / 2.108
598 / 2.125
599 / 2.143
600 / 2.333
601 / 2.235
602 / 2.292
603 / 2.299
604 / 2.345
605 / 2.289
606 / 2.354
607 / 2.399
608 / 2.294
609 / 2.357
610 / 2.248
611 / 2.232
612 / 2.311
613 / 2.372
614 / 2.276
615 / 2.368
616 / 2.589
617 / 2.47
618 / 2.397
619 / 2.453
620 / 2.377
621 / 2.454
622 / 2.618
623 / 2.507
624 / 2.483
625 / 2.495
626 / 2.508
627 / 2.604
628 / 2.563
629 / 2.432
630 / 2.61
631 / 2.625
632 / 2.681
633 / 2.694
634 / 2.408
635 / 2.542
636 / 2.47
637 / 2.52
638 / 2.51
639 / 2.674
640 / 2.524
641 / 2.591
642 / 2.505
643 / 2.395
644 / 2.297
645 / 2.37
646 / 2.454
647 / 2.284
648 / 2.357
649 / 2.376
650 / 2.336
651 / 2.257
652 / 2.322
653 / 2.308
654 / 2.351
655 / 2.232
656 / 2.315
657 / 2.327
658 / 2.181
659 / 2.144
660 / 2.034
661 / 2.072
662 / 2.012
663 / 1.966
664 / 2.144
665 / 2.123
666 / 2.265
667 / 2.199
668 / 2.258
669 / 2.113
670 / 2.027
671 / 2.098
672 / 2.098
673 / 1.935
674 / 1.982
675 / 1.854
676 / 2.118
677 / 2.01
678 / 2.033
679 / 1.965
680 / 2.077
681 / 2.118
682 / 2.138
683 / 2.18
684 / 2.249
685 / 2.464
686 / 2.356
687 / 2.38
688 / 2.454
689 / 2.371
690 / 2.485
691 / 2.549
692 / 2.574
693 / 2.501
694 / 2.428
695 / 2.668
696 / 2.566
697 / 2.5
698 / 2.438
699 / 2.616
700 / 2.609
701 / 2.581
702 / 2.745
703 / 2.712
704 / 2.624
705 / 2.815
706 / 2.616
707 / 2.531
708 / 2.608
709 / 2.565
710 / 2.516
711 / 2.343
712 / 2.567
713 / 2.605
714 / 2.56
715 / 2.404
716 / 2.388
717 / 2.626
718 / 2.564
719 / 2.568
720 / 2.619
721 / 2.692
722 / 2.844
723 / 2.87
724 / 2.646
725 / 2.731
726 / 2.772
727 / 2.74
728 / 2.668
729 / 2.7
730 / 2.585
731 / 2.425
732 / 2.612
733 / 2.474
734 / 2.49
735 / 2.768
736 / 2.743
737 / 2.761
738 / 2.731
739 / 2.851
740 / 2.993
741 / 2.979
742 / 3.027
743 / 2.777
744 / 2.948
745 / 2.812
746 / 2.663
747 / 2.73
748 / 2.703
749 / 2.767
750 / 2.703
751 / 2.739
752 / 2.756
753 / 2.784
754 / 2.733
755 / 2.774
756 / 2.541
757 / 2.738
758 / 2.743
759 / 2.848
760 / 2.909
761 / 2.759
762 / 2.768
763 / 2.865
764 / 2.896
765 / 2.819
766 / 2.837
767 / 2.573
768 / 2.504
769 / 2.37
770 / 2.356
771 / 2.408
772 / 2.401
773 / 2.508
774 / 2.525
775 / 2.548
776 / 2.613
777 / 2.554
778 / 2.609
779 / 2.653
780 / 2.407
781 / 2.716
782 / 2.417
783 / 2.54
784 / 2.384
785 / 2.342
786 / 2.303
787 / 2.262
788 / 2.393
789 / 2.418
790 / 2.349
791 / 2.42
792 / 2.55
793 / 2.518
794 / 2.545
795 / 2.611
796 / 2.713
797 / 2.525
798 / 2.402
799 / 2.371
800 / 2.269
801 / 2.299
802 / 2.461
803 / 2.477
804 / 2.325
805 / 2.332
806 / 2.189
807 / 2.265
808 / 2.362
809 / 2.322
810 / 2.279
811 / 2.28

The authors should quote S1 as 1.7 K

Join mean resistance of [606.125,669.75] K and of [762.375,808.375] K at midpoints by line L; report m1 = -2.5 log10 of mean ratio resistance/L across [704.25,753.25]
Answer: -0.10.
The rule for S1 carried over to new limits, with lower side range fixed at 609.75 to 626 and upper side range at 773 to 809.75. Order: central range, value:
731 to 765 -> -4.6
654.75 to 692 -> 3.9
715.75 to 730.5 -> -1.4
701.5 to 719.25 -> -1.0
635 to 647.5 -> -0.2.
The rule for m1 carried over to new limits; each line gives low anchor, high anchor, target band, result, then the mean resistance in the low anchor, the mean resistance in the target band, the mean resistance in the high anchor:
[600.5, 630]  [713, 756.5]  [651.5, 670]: 0.155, 2.4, 2.18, 2.7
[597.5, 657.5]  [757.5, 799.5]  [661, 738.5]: 0.020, 2.41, 2.44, 2.55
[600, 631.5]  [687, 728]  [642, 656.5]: 0.063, 2.41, 2.34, 2.59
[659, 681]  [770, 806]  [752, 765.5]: -0.178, 2.07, 2.78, 2.46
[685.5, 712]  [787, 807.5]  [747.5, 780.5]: -0.084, 2.54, 2.66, 2.42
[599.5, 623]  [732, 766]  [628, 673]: 0.068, 2.37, 2.33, 2.77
